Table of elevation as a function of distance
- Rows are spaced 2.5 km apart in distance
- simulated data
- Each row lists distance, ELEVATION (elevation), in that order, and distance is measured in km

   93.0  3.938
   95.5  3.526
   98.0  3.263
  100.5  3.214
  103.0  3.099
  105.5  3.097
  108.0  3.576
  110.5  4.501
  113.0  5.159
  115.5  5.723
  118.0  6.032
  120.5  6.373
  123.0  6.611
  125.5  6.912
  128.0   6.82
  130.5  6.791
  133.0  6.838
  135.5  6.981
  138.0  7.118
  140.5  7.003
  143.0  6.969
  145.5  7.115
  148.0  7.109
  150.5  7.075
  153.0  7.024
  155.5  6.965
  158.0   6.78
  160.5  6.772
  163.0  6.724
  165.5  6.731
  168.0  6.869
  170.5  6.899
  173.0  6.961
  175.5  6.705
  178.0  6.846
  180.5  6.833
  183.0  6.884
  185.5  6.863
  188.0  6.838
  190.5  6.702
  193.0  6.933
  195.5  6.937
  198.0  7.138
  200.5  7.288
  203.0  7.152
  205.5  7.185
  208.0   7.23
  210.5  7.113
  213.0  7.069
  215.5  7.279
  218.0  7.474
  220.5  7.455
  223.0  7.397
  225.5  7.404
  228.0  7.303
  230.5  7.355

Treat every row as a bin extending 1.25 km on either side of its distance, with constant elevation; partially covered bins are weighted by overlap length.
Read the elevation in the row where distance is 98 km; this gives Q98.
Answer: 3.263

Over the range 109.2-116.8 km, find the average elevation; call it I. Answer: 5.12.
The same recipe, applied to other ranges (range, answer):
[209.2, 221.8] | 7.28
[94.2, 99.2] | 3.4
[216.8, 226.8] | 7.43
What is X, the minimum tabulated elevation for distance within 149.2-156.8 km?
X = 6.965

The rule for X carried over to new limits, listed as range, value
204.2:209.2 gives 7.185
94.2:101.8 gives 3.214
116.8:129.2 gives 6.032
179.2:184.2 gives 6.833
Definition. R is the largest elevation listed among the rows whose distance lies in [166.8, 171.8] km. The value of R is 6.899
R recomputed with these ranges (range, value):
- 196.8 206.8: 7.288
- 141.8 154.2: 7.115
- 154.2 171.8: 6.965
